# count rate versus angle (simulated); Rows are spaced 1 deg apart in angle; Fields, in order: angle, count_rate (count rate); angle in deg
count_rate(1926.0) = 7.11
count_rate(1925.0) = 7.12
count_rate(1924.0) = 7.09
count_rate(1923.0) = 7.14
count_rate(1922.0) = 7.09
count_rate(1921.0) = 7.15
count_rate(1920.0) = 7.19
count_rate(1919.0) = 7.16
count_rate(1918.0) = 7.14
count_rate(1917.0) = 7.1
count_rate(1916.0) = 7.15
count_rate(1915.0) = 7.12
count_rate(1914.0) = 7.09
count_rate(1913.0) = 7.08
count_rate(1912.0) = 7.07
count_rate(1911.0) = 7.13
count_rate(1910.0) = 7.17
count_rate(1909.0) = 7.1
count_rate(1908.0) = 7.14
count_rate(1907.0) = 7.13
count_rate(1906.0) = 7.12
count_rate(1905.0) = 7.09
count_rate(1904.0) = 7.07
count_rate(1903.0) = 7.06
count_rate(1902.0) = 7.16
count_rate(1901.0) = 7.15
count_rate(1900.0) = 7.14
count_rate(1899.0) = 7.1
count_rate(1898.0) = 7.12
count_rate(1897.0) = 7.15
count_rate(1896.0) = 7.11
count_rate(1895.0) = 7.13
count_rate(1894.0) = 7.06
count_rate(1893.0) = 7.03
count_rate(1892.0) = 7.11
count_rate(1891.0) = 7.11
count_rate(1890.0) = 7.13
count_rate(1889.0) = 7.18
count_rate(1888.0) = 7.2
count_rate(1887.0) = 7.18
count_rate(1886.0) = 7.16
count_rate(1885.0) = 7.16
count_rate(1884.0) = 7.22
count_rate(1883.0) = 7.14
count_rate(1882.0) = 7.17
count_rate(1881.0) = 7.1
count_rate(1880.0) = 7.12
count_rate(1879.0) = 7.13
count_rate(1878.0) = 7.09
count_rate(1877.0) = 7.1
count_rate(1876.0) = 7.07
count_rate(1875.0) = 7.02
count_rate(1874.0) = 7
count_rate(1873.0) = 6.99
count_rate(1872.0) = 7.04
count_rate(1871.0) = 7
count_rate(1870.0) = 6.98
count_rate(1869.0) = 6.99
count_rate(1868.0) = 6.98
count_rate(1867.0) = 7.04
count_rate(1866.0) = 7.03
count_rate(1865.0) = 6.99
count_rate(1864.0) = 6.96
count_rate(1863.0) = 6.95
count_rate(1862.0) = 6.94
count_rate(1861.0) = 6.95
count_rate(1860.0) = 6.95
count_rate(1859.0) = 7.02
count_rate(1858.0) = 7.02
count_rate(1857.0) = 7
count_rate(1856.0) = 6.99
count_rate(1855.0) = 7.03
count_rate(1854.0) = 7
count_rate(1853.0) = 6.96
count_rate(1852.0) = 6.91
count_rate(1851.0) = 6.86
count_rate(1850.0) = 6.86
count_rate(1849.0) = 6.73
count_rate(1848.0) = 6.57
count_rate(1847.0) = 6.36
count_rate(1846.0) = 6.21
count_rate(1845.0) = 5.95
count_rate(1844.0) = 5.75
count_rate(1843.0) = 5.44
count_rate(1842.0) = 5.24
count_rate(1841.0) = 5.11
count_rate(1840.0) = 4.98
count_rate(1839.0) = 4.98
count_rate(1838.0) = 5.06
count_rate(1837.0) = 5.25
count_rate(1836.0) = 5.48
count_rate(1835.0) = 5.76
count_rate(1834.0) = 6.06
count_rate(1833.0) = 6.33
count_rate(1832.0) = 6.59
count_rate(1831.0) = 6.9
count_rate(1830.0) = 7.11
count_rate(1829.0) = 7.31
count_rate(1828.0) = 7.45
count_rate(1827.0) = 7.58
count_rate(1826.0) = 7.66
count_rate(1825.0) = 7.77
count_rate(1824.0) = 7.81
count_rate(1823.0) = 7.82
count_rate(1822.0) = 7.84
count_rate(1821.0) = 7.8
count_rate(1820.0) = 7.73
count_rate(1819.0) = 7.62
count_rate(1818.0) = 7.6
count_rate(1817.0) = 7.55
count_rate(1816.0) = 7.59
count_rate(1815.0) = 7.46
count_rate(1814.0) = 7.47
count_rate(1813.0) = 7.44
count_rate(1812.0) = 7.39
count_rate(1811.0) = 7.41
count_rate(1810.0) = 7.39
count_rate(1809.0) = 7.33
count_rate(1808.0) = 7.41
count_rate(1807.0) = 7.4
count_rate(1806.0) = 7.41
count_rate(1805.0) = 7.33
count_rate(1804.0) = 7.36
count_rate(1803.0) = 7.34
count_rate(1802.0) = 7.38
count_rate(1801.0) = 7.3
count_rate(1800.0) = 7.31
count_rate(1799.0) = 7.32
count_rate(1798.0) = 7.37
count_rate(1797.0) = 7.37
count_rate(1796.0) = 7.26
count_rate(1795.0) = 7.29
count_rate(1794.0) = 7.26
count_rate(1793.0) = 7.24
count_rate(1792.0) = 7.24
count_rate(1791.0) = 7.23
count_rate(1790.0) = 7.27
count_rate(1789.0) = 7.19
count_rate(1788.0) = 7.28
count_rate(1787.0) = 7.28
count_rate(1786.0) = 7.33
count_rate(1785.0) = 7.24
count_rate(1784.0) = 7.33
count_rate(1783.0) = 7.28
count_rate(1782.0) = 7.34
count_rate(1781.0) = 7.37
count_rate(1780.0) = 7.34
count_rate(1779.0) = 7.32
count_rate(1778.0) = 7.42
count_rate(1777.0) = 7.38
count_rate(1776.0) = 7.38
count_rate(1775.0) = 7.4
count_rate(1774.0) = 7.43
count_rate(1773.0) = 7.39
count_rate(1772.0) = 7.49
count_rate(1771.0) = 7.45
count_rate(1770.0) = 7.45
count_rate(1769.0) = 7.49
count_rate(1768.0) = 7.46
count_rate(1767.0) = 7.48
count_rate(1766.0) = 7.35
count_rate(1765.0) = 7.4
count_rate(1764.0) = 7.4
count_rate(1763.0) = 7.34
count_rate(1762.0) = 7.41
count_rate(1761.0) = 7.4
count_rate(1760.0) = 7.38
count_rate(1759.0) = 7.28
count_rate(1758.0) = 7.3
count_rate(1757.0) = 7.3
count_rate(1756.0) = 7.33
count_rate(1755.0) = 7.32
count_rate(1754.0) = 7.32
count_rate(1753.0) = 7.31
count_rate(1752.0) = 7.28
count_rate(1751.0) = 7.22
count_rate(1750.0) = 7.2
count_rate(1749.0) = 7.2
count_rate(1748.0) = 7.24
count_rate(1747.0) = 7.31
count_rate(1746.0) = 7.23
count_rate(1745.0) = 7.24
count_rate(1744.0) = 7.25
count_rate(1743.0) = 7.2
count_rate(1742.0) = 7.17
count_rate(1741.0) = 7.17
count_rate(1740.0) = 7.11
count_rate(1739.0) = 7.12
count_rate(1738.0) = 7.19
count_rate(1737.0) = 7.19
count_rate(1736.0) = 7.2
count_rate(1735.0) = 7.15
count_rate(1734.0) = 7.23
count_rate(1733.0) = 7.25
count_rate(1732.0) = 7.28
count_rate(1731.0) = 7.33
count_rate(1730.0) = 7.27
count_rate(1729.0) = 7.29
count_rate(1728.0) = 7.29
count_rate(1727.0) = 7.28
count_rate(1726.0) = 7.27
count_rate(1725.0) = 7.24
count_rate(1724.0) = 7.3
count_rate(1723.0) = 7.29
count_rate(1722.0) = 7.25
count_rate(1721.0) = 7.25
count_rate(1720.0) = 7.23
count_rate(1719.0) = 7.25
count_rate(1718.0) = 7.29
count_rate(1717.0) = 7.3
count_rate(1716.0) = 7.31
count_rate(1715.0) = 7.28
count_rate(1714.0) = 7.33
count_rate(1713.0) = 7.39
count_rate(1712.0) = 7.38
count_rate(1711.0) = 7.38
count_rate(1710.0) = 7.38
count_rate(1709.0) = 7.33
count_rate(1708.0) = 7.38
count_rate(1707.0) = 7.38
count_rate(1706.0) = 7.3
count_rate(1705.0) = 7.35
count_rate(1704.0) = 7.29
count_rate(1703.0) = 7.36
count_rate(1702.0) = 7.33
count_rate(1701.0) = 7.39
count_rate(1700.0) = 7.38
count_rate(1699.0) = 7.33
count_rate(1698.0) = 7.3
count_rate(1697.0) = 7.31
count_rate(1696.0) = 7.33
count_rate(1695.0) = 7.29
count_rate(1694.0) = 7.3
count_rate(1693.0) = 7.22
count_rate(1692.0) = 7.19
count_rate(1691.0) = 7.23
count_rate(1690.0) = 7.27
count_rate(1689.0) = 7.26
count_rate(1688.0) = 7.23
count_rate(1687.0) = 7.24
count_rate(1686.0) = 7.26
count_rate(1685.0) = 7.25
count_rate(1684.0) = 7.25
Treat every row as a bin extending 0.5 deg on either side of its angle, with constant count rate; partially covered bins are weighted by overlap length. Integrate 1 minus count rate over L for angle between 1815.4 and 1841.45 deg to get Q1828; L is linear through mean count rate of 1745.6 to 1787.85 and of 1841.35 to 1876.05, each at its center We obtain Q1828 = 0.6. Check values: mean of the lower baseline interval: 7.35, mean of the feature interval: 6.8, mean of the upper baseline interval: 6.75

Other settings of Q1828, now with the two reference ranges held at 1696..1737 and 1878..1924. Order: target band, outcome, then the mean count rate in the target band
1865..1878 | 0.2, 7.02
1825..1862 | 3.8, 6.45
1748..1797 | -0.6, 7.33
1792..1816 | -0.5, 7.36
